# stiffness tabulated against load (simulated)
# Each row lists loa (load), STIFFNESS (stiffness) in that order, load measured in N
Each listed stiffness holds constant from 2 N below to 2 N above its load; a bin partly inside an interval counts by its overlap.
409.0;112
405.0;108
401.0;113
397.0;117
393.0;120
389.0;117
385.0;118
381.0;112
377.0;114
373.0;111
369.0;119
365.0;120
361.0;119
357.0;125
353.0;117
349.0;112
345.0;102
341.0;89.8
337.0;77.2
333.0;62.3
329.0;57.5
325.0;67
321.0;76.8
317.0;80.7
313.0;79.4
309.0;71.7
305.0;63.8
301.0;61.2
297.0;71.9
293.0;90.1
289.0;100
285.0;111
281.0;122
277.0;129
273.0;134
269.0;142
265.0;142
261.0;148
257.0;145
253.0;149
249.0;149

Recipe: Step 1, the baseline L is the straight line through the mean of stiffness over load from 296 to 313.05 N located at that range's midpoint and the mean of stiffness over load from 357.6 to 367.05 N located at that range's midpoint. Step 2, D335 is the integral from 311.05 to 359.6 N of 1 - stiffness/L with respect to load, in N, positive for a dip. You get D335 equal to 4.5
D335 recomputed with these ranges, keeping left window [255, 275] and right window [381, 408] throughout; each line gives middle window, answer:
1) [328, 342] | 6.2 N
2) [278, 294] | 3.4 N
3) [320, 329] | 4.3 N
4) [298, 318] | 9.3 N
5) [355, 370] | 0.1 N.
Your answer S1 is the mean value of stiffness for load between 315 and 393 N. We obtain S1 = 100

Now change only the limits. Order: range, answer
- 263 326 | 96.9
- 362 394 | 116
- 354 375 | 119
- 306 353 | 80.9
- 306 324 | 75.8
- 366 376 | 115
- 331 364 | 101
